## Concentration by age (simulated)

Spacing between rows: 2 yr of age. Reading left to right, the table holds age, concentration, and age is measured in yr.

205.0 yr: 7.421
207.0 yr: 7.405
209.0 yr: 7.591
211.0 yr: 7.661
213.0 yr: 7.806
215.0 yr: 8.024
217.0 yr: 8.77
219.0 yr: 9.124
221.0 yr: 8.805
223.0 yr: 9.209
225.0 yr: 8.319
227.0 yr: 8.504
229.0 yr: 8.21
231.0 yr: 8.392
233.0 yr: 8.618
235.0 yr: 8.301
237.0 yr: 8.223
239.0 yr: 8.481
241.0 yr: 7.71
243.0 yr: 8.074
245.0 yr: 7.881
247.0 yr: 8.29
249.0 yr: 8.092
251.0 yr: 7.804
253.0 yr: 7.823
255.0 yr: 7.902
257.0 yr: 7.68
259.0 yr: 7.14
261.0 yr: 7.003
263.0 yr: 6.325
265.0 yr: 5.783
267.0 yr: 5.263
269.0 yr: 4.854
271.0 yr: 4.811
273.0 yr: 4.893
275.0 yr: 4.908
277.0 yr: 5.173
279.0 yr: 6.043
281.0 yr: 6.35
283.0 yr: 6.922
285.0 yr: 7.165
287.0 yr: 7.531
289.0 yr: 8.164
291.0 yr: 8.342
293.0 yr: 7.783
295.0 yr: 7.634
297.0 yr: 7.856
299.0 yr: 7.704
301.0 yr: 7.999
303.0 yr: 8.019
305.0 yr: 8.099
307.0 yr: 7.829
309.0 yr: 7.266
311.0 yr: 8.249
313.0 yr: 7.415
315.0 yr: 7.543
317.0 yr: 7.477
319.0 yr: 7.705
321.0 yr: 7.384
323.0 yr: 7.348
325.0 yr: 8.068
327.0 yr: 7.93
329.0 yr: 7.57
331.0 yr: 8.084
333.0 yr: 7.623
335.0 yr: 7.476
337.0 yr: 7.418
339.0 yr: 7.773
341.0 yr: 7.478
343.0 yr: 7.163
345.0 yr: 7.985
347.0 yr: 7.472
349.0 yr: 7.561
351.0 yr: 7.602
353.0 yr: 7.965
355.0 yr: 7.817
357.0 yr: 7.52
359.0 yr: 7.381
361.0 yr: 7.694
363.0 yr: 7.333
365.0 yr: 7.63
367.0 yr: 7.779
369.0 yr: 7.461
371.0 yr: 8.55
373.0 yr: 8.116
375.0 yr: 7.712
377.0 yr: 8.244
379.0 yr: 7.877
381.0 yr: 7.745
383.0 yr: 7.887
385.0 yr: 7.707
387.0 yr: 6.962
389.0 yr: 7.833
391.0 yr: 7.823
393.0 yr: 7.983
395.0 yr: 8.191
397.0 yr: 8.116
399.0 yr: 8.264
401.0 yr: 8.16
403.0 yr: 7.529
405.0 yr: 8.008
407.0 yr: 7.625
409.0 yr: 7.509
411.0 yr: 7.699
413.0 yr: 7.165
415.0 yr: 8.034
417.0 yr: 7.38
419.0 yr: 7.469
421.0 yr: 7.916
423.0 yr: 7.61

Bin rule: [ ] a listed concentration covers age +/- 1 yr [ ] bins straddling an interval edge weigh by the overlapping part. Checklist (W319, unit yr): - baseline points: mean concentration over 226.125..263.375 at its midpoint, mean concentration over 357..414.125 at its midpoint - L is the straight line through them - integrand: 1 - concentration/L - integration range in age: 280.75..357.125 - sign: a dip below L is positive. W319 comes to 1.9 yr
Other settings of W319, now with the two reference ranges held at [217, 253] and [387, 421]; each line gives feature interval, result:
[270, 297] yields 5.1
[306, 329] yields 1.2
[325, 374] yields 1.7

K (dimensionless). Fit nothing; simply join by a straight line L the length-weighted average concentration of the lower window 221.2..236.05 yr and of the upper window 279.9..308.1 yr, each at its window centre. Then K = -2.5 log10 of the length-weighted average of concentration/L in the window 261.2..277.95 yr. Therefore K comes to 0.44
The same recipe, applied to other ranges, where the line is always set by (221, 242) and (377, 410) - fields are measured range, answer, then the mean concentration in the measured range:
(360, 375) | 0.02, 7.79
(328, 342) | 0.06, 7.63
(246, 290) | 0.24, 6.63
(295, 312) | 0.04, 7.86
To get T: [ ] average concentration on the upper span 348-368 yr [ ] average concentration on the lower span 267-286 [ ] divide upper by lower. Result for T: 1.3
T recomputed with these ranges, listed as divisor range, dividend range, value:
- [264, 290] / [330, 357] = 1.28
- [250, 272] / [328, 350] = 1.15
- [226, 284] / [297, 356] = 1.09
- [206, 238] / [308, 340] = 0.92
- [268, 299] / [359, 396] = 1.18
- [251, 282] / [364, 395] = 1.27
